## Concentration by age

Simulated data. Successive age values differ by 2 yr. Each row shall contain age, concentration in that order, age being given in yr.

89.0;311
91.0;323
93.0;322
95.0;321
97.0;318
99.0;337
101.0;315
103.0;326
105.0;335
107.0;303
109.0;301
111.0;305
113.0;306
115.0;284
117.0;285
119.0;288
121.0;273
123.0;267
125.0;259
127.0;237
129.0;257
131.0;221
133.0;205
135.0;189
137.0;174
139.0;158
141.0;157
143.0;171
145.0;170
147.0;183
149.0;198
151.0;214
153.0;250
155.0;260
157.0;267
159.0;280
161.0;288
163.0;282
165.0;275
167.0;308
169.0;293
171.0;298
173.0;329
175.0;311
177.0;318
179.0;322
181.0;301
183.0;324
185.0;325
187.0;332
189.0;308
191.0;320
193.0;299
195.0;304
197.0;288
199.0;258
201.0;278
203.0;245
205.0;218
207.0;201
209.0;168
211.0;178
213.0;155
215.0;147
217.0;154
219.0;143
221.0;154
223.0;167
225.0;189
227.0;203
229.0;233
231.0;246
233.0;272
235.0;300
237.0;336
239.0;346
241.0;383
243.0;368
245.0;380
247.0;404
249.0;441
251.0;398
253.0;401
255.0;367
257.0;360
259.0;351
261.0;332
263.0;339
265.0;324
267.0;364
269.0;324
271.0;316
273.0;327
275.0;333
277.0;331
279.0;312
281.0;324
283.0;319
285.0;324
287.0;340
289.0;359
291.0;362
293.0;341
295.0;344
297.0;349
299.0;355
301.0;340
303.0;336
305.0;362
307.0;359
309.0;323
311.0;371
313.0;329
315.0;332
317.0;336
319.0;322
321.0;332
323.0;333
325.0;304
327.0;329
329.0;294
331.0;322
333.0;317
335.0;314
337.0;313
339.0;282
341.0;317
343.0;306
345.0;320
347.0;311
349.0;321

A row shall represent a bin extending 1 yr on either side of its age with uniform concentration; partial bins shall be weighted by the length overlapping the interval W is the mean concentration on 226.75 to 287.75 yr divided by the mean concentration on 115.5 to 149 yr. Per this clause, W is 1.5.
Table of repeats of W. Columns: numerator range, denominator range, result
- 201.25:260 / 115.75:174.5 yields 1.12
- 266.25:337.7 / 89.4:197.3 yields 1.21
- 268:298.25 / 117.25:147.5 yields 1.54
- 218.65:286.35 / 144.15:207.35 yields 1.14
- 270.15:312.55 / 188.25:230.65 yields 1.55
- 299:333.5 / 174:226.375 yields 1.35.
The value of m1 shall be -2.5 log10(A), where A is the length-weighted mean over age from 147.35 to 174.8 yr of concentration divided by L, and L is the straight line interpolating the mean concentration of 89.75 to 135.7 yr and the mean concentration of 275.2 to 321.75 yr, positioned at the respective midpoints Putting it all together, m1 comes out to 0.11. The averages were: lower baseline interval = 287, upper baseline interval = 339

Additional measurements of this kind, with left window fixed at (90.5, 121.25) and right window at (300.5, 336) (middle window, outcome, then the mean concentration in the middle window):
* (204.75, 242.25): 0.40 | 222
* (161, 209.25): 0.10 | 290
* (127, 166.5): 0.37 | 223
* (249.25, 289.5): -0.06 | 344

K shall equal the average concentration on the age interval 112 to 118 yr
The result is 292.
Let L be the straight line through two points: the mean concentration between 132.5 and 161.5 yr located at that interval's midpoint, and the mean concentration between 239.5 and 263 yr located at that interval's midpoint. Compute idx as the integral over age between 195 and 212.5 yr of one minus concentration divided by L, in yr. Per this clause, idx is 3.98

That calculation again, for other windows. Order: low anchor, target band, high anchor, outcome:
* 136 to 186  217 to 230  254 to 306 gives 5.3 yr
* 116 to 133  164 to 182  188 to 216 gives -4.3 yr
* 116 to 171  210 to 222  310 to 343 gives 5.1 yr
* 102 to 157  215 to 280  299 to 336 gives -1.4 yr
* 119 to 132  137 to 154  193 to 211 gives 4.4 yr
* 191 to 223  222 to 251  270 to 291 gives -4.9 yr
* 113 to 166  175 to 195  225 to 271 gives -2.7 yr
